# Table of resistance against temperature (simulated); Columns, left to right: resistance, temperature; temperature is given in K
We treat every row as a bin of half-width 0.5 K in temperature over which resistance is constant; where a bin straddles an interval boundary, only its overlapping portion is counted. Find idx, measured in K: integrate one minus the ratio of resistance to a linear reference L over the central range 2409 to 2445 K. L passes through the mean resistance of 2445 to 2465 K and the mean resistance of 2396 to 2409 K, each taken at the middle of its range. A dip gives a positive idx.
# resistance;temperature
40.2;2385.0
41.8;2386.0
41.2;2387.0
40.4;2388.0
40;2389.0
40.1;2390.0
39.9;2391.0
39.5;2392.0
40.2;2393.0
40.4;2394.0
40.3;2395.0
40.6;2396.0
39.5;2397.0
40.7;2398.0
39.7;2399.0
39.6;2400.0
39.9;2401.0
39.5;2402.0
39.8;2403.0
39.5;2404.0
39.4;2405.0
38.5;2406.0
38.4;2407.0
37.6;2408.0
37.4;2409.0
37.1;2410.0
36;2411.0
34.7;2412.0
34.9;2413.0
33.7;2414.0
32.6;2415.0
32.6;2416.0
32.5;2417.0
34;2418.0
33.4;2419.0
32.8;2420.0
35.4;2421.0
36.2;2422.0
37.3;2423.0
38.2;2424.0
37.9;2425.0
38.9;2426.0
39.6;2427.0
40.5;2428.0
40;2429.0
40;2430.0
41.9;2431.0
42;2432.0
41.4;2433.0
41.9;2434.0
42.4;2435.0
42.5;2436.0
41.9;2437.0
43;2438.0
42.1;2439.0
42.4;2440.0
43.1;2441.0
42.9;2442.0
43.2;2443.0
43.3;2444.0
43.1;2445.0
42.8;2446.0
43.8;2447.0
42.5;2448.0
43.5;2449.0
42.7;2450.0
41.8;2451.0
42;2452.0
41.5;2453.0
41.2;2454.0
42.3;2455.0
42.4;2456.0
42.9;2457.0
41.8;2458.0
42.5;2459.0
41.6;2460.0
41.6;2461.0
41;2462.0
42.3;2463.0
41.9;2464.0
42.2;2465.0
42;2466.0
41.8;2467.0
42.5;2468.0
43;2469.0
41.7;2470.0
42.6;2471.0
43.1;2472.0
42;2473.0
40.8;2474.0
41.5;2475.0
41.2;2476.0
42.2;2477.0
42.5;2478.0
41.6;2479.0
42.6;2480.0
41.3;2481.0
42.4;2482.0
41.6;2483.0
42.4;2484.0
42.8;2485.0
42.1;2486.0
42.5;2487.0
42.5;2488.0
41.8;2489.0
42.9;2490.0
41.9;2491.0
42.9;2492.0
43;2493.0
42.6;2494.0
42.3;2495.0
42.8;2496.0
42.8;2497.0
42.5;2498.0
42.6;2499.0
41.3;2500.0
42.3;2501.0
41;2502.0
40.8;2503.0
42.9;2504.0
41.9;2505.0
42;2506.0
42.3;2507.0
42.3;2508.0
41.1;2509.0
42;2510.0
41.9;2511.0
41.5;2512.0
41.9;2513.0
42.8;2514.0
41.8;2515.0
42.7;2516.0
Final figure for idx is 1.8 K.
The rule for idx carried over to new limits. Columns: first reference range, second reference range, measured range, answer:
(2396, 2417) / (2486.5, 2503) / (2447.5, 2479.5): -1.2 K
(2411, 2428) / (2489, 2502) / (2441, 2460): -2.1 K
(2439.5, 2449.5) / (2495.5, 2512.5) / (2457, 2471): 0.2 K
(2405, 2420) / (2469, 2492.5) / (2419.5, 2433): -0.7 K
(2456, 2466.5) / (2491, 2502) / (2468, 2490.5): 0.0 K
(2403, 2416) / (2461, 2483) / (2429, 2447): -1.5 K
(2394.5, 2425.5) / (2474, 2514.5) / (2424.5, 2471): -3.1 K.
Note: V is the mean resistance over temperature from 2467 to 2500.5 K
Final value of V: 42.2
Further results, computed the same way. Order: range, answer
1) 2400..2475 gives 40.1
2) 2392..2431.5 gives 37.7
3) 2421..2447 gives 41.1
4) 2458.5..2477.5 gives 42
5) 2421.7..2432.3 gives 39.3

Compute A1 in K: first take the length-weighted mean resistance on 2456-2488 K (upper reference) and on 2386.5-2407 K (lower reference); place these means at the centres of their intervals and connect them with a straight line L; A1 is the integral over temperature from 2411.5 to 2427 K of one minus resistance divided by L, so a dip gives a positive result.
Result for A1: 2.1 K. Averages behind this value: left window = 39.9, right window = 42.1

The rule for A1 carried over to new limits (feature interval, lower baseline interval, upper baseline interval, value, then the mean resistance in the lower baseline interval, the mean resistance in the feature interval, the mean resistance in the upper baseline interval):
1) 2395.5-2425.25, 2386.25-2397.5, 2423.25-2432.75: 2.3 K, 40.2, 37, 39.9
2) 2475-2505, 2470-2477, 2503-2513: -0.2 K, 41.9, 42.2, 41.9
